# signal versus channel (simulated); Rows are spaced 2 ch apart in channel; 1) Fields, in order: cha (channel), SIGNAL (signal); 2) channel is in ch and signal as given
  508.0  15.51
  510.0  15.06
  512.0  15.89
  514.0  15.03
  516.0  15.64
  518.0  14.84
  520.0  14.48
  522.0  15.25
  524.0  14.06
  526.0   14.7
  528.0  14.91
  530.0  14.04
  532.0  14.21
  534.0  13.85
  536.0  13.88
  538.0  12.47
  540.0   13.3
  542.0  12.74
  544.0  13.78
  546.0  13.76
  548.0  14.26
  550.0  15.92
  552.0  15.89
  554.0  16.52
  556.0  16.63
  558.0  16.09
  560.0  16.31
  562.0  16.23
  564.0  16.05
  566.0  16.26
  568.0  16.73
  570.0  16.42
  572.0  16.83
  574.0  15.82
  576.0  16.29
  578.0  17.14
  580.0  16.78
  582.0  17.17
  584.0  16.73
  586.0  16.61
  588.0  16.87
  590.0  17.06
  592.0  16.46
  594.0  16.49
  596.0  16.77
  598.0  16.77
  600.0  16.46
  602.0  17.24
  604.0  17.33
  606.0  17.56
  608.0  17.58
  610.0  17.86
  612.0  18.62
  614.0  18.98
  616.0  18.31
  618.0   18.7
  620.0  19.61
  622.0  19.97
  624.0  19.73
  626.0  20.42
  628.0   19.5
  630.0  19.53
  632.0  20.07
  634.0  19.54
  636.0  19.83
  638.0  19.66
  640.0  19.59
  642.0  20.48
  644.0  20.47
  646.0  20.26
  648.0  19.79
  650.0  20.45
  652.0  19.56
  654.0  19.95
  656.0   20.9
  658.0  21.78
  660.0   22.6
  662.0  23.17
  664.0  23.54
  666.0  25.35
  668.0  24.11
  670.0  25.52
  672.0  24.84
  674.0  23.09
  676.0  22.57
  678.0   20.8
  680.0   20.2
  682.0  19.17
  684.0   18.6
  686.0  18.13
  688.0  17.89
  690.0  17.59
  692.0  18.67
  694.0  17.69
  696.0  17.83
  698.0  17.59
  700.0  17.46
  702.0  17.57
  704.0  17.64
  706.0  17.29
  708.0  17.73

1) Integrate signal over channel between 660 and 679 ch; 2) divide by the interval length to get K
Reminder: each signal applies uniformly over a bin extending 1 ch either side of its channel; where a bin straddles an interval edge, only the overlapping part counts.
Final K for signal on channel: 23.6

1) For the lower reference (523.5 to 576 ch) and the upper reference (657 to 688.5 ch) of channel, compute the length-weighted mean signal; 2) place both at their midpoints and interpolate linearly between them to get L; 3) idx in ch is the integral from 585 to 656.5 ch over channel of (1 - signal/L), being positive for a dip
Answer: 1.4 ch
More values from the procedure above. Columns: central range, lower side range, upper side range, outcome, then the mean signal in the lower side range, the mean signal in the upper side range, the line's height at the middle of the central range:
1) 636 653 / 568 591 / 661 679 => 1.3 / 16.7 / 23.7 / 21.7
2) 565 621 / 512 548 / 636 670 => 2.2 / 14.2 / 21.4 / 17.9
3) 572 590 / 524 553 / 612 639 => 0.0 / 14.1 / 19.5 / 16.7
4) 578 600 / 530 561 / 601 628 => 0.5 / 14.6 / 18.6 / 17.2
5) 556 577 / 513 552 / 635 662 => -0.3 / 14.3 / 20.5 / 16.1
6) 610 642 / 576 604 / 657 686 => -0.3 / 16.8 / 22.4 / 19.3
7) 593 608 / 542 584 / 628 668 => 1.0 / 16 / 20.9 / 18.2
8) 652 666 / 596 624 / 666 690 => -1.1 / 18.1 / 21.4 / 20.5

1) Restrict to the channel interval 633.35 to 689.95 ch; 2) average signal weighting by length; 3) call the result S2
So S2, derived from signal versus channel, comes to 21.1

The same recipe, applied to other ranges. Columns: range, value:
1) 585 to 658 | 18.8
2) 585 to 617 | 17.3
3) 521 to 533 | 14.5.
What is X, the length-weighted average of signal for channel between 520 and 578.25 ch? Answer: 15.1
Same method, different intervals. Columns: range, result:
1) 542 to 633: 17.1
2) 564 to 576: 16.4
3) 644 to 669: 21.7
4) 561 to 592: 16.6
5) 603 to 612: 17.7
